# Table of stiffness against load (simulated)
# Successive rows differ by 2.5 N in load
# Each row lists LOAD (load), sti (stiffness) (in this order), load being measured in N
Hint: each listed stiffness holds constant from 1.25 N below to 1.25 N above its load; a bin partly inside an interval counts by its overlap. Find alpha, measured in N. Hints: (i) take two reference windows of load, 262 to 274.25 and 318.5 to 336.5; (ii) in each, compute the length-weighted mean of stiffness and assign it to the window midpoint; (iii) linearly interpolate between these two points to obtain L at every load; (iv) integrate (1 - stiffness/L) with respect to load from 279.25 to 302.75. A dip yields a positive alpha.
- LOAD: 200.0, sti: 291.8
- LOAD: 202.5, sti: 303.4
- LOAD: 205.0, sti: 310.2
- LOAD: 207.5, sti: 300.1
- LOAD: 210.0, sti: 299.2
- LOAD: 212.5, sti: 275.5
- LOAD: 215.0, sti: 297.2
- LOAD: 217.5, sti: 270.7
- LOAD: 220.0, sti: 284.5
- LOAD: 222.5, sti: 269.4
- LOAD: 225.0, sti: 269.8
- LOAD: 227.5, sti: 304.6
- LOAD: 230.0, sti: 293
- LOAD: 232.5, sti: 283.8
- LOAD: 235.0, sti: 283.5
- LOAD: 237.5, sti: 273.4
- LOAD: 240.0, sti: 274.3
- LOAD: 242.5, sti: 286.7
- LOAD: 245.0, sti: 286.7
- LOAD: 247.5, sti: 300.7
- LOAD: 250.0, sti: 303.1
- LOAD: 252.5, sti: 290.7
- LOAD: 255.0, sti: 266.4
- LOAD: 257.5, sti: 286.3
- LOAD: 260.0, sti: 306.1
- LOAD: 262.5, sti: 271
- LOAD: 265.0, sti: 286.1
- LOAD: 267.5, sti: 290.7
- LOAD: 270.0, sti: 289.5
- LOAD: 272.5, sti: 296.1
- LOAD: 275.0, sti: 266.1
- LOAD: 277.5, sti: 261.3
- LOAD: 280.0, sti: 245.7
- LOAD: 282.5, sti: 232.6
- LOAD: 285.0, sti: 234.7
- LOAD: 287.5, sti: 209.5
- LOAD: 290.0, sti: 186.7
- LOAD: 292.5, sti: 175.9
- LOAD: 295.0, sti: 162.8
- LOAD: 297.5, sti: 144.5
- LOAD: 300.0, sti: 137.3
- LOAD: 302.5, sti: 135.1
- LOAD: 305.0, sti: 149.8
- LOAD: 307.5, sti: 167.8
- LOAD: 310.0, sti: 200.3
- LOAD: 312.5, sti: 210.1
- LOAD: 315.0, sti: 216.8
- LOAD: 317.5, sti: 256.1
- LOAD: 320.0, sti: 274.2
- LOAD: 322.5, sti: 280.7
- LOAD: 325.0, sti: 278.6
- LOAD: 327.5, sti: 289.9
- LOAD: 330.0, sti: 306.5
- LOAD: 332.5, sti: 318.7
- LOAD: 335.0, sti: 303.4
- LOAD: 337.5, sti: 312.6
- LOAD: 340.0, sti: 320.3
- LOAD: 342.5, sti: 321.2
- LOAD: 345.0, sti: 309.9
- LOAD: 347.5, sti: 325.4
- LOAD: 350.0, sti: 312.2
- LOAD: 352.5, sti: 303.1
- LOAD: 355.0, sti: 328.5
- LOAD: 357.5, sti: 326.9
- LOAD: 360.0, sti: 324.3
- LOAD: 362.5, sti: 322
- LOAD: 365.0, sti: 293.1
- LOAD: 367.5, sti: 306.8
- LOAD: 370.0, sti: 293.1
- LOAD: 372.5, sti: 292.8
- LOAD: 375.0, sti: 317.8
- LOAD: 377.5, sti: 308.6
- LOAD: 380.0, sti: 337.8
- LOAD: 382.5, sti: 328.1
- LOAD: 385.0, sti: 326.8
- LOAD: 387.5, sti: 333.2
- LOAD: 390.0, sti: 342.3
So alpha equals 8.3 N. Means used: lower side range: 287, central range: 187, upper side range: 293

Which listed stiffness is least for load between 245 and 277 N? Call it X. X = 266.1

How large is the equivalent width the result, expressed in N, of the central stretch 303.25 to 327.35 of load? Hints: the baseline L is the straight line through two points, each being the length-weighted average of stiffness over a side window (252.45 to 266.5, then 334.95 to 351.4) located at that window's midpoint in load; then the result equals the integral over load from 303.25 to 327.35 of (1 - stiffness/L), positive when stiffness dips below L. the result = 6.2 N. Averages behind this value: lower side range 284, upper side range 316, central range 227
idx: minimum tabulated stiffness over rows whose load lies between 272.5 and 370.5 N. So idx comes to 135.1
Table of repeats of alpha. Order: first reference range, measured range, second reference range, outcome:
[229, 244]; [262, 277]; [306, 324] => -1.3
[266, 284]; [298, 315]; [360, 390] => 6.9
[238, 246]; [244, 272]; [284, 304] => -4.8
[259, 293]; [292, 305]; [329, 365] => 5.9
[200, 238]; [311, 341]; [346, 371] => 2.8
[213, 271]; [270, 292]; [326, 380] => 3.9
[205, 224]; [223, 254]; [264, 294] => -1.7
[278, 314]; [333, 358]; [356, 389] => -4.2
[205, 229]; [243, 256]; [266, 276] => -0.2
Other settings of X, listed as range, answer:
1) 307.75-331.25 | 200.3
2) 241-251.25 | 286.7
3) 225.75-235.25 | 283.5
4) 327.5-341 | 289.9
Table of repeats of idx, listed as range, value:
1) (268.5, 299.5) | 144.5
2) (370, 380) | 292.8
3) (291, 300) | 137.3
